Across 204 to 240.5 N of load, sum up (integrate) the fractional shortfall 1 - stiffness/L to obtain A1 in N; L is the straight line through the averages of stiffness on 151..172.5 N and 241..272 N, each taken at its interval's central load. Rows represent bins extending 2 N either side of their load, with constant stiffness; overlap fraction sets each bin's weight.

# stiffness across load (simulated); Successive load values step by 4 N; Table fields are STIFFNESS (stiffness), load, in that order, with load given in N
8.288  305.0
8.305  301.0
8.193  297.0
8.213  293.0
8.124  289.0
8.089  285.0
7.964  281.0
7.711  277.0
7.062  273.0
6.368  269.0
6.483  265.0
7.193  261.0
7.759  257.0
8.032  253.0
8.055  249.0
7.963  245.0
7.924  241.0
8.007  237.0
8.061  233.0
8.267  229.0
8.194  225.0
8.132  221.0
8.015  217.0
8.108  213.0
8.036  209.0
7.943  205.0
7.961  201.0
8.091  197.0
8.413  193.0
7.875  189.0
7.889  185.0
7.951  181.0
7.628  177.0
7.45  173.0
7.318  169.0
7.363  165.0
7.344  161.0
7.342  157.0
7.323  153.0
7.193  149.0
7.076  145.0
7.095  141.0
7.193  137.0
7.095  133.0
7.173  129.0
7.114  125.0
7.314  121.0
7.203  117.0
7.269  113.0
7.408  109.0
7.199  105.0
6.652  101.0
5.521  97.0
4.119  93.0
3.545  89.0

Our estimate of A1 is -3.37 N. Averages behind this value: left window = 7.35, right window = 7.43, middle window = 8.08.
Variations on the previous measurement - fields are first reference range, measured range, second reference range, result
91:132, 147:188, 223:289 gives -2.3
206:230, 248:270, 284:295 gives 2.2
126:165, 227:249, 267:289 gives -1.9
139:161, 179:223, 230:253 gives -2.2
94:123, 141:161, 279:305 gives -0.2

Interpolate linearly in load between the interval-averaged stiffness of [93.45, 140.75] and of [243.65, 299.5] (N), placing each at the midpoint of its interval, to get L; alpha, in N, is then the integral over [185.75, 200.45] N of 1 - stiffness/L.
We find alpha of -1.6 N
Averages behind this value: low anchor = 6.92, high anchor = 7.66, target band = 8.09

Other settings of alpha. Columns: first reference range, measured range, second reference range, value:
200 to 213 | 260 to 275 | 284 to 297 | 2.5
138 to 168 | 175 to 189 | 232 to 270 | -0.9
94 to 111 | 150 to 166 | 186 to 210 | 0.2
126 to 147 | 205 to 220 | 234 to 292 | -1.2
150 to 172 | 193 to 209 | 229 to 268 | -1.2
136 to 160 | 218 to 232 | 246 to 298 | -1.3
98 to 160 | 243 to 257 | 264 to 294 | -1.0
